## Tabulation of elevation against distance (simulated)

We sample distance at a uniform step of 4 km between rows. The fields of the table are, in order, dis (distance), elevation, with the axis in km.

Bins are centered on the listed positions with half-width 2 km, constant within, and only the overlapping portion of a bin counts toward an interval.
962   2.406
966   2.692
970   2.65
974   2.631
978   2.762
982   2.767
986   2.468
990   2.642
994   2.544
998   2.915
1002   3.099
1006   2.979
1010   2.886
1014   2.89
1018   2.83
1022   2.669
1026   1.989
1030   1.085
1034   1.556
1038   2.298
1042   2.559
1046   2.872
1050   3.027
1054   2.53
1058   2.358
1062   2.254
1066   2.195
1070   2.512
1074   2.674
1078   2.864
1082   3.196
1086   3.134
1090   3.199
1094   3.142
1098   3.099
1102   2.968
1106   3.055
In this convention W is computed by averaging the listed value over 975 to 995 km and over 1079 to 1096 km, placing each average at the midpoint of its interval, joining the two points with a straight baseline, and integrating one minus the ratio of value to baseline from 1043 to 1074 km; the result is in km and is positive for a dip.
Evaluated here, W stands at 4.7 km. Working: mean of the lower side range 2.64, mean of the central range 2.55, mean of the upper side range 3.15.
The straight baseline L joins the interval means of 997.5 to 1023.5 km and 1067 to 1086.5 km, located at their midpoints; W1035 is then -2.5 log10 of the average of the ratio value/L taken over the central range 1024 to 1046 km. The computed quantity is 0.40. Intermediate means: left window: 2.9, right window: 2.82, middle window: 1.99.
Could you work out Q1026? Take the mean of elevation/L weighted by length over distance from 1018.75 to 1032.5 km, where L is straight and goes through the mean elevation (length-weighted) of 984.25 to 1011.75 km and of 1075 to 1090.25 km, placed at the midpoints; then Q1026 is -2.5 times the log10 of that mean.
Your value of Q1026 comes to 0.40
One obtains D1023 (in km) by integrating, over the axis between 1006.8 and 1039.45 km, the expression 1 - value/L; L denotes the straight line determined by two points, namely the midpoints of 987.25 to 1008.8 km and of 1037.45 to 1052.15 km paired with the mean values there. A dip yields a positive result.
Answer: 5.6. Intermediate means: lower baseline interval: 2.82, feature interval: 2.3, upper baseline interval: 2.73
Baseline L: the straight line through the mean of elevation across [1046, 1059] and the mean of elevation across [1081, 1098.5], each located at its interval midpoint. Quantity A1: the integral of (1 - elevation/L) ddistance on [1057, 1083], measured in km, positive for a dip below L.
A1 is 3.17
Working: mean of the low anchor 2.7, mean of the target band 2.56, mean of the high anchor 3.16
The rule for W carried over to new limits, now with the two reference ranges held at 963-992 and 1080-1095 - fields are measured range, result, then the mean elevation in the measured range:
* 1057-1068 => 2.85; 2.26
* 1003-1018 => -0.60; 2.92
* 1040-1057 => 1.49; 2.72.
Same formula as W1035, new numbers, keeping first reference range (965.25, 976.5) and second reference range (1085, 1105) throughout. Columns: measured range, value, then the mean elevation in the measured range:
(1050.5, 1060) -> 0.17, 2.54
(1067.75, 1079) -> 0.14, 2.66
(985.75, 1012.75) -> -0.02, 2.81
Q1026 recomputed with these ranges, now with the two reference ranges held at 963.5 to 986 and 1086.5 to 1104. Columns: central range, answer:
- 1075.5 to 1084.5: 0.01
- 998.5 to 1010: -0.08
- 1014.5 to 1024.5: 0.04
